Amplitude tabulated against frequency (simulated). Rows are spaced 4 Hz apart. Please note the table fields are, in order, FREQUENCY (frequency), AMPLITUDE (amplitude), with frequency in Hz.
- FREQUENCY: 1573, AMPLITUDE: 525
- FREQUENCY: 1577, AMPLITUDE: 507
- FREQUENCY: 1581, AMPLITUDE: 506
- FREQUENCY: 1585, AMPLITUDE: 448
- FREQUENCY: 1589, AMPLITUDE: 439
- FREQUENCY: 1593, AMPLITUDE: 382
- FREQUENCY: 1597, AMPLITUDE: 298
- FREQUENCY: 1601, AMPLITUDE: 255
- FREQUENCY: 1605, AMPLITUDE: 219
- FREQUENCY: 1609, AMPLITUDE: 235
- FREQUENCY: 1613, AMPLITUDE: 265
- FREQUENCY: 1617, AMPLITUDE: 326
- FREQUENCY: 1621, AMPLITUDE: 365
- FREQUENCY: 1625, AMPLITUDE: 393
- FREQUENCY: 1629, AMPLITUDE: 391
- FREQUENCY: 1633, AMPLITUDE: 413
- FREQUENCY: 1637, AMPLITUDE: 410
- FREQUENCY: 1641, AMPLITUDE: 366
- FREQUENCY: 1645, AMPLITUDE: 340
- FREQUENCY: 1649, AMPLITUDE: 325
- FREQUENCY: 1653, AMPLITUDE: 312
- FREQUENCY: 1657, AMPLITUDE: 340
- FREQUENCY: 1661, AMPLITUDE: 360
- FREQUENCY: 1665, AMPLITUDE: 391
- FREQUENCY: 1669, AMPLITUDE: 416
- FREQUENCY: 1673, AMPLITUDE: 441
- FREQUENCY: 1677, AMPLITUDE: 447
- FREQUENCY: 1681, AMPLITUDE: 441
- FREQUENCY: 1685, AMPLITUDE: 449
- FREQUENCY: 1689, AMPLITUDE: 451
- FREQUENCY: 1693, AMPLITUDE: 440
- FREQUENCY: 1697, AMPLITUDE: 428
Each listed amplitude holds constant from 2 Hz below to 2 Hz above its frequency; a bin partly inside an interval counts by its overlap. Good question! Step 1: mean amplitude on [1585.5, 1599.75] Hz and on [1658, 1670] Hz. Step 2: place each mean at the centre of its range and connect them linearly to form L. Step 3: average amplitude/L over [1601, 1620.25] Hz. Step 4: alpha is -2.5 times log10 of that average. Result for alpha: 0.37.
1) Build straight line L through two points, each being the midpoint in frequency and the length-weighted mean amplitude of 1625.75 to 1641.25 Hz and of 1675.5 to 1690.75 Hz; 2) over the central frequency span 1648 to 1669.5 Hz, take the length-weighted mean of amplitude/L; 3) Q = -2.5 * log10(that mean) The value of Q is 0.192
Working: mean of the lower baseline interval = 398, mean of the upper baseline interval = 447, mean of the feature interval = 355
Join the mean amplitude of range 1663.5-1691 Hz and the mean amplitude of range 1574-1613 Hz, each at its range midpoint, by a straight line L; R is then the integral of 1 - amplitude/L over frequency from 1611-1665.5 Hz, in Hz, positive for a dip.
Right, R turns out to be 6.2 Hz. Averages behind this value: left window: 364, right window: 434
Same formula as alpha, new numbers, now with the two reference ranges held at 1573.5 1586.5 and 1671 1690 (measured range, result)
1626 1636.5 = 0.17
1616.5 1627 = 0.28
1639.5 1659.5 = 0.34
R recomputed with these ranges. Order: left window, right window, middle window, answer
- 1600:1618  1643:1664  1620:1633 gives -4.5 Hz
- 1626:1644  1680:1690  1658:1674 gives 1.2 Hz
